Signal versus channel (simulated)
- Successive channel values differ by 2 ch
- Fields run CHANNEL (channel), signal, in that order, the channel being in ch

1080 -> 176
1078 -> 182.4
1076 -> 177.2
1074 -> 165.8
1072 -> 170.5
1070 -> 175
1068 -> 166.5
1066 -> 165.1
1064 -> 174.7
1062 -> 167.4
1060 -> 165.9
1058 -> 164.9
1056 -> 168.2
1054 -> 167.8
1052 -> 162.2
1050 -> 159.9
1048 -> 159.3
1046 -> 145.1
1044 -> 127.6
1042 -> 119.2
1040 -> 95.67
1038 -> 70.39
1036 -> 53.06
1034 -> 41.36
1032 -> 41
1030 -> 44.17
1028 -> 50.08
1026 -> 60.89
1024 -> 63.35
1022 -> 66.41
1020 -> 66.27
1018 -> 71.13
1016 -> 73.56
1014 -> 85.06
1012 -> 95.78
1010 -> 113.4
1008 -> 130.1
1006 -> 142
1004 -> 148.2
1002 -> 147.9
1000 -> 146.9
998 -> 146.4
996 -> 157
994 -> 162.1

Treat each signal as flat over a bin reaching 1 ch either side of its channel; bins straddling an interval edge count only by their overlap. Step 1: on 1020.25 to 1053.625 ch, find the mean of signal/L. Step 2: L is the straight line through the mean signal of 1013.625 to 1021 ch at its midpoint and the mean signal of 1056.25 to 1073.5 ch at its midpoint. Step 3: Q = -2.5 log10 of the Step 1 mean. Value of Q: 0.26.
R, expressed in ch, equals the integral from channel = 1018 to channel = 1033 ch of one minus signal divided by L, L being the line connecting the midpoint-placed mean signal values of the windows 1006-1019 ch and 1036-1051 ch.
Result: 7.01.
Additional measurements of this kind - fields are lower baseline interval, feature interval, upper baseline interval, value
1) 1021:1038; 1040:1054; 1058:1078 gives -4.80 ch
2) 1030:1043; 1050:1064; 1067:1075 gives -4.28 ch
